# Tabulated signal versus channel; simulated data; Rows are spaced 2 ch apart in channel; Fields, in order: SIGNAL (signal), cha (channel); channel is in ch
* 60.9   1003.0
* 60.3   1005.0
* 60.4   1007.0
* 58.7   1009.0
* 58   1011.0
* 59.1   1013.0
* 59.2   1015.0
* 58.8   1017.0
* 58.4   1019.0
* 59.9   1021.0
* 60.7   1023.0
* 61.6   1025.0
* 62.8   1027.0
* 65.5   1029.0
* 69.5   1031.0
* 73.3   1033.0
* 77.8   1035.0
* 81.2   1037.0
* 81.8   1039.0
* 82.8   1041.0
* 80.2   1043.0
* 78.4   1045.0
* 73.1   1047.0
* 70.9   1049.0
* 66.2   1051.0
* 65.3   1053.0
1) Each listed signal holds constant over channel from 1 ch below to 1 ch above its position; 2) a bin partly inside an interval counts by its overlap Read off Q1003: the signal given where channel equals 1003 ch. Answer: 60.9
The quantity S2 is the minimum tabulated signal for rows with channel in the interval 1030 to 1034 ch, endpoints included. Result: 69.5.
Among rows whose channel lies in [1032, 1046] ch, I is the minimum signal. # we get 73.3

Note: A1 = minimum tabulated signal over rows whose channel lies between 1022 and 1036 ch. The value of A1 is 60.7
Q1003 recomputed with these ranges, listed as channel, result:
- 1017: 58.8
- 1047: 73.1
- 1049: 70.9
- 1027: 62.8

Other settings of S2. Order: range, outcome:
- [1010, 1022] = 58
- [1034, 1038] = 77.8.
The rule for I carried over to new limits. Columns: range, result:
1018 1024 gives 58.4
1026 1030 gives 62.8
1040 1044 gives 80.2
